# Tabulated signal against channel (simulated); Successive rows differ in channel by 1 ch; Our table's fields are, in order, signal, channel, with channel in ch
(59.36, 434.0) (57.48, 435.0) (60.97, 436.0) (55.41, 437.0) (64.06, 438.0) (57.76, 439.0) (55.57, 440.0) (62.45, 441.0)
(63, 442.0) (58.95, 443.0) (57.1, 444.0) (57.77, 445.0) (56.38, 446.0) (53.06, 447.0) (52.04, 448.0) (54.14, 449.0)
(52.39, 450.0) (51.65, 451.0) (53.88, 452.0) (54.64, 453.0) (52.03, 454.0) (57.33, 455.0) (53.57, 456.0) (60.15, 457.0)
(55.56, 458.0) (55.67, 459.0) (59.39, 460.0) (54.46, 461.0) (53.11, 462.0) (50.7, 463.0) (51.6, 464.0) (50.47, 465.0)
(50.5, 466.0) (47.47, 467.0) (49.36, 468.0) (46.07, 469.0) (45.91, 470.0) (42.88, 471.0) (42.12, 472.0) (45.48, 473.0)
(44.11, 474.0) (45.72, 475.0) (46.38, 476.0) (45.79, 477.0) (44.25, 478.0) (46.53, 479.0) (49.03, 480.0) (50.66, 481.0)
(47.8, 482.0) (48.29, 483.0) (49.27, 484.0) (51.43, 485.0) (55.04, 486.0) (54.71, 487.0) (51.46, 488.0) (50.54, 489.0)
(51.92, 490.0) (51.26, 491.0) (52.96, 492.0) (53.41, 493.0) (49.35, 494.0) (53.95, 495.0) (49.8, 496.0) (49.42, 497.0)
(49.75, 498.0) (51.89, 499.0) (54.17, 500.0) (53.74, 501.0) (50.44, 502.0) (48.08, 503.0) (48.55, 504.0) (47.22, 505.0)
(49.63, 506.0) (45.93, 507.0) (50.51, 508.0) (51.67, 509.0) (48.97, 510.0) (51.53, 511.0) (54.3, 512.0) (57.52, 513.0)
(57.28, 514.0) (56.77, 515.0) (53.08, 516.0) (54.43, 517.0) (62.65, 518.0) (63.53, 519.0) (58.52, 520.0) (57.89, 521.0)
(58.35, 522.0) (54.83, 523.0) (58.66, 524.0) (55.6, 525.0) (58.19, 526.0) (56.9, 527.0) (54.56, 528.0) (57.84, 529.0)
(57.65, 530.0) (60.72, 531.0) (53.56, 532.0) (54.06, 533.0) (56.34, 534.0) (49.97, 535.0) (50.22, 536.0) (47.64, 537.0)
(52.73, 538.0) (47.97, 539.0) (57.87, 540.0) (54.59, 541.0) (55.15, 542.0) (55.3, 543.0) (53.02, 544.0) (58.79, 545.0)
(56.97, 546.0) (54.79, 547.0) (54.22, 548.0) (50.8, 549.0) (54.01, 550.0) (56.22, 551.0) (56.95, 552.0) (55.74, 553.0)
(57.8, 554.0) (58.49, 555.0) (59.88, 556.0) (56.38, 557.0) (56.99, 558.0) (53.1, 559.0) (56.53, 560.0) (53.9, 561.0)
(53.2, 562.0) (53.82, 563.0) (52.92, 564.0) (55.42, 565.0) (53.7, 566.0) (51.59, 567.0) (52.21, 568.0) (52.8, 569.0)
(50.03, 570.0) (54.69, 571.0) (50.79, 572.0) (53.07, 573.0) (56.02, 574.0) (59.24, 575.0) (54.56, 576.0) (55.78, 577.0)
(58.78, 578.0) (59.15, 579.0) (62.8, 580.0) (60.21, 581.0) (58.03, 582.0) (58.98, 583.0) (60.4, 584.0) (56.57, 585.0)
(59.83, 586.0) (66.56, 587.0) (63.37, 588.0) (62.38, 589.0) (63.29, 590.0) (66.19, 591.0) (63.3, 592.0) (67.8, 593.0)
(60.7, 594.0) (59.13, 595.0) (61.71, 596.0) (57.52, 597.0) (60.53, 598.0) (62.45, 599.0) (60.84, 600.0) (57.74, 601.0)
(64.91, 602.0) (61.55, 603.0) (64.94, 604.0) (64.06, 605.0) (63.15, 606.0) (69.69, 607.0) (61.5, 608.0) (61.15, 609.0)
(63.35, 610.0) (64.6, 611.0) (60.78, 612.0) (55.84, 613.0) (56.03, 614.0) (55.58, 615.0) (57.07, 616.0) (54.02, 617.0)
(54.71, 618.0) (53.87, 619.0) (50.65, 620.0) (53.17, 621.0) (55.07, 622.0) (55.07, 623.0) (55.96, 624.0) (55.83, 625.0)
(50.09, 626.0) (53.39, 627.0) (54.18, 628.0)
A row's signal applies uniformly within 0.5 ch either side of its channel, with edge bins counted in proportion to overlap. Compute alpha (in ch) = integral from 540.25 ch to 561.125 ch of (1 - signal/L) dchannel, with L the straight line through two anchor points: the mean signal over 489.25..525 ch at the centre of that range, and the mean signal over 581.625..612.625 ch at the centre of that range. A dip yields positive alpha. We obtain 0.6 ch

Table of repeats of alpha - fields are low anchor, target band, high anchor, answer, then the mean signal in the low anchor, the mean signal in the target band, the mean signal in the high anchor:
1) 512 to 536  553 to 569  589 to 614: 1.17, 56.7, 55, 62.2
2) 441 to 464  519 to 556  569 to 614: 1.80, 55.4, 55.5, 60.3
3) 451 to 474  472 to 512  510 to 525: 3.34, 51.3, 49.7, 56.8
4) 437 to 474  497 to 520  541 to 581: 0.66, 53.5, 52.9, 55.3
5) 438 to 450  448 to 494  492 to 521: 3.85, 57.2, 50.7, 52.8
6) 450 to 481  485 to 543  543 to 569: -0.85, 50.2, 53.6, 55.1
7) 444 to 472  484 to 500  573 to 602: 0.83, 52.6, 51.8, 60.4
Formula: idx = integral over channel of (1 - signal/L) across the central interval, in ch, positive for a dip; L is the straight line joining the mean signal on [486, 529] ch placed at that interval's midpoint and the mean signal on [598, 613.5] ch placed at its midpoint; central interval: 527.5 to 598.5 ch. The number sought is 2.36 ch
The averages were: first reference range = 53.5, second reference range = 62.4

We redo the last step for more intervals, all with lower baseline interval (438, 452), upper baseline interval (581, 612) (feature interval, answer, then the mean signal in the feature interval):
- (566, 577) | 1.4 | 53.6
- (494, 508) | 2.0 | 50.2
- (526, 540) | 1.3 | 54.2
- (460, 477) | 2.7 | 48.2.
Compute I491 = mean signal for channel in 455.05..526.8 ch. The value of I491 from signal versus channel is 51.8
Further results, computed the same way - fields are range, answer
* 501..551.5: 54.3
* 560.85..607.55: 59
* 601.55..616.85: 61.4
